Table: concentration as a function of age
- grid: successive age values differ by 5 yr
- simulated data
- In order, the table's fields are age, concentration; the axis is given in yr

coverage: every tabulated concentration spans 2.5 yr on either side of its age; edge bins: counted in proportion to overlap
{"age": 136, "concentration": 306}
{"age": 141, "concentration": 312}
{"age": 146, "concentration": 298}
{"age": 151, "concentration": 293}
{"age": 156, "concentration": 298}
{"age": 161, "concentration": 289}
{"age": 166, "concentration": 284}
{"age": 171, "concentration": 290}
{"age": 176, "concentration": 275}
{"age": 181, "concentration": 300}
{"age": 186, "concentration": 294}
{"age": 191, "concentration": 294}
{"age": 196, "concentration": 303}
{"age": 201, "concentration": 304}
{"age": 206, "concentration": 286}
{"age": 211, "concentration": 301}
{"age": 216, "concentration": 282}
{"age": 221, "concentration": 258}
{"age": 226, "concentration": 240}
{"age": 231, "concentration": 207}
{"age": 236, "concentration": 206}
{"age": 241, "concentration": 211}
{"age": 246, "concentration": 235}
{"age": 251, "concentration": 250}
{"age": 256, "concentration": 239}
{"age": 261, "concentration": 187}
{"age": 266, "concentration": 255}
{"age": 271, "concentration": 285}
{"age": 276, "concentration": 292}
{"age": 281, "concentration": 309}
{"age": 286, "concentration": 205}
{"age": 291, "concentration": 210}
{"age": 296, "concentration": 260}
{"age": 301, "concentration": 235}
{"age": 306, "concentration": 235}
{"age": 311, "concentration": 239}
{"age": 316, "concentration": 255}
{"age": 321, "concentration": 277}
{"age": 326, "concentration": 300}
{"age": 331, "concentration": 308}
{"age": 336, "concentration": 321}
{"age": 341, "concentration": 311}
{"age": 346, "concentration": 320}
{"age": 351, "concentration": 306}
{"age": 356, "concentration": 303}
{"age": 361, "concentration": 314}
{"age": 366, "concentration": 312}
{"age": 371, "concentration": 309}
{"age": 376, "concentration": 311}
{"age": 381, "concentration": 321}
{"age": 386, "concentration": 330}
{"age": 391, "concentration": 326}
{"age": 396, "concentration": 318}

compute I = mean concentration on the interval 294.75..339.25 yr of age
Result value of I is 271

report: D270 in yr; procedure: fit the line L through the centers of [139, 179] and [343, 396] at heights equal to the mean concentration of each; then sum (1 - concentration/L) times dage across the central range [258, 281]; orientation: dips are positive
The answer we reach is 3.3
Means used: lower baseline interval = 292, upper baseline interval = 315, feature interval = 260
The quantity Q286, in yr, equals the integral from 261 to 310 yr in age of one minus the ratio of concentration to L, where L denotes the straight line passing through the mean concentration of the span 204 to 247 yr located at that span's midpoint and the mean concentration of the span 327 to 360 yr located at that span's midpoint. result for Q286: 5.1 yr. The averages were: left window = 247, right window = 311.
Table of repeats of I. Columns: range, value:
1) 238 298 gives 244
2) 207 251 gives 244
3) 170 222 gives 291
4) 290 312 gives 237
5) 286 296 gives 221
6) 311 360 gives 297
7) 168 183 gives 288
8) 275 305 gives 249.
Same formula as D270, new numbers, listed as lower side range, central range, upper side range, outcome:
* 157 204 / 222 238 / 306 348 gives 3.8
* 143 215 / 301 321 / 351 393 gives 4.0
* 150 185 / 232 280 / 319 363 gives 9.3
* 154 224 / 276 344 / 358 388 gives 8.7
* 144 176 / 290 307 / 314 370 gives 3.6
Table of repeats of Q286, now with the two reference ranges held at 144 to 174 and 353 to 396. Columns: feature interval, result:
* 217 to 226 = 1.3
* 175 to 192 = 0.1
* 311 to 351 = 2.0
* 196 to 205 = -0.1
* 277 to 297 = 3.8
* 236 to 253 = 4.2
